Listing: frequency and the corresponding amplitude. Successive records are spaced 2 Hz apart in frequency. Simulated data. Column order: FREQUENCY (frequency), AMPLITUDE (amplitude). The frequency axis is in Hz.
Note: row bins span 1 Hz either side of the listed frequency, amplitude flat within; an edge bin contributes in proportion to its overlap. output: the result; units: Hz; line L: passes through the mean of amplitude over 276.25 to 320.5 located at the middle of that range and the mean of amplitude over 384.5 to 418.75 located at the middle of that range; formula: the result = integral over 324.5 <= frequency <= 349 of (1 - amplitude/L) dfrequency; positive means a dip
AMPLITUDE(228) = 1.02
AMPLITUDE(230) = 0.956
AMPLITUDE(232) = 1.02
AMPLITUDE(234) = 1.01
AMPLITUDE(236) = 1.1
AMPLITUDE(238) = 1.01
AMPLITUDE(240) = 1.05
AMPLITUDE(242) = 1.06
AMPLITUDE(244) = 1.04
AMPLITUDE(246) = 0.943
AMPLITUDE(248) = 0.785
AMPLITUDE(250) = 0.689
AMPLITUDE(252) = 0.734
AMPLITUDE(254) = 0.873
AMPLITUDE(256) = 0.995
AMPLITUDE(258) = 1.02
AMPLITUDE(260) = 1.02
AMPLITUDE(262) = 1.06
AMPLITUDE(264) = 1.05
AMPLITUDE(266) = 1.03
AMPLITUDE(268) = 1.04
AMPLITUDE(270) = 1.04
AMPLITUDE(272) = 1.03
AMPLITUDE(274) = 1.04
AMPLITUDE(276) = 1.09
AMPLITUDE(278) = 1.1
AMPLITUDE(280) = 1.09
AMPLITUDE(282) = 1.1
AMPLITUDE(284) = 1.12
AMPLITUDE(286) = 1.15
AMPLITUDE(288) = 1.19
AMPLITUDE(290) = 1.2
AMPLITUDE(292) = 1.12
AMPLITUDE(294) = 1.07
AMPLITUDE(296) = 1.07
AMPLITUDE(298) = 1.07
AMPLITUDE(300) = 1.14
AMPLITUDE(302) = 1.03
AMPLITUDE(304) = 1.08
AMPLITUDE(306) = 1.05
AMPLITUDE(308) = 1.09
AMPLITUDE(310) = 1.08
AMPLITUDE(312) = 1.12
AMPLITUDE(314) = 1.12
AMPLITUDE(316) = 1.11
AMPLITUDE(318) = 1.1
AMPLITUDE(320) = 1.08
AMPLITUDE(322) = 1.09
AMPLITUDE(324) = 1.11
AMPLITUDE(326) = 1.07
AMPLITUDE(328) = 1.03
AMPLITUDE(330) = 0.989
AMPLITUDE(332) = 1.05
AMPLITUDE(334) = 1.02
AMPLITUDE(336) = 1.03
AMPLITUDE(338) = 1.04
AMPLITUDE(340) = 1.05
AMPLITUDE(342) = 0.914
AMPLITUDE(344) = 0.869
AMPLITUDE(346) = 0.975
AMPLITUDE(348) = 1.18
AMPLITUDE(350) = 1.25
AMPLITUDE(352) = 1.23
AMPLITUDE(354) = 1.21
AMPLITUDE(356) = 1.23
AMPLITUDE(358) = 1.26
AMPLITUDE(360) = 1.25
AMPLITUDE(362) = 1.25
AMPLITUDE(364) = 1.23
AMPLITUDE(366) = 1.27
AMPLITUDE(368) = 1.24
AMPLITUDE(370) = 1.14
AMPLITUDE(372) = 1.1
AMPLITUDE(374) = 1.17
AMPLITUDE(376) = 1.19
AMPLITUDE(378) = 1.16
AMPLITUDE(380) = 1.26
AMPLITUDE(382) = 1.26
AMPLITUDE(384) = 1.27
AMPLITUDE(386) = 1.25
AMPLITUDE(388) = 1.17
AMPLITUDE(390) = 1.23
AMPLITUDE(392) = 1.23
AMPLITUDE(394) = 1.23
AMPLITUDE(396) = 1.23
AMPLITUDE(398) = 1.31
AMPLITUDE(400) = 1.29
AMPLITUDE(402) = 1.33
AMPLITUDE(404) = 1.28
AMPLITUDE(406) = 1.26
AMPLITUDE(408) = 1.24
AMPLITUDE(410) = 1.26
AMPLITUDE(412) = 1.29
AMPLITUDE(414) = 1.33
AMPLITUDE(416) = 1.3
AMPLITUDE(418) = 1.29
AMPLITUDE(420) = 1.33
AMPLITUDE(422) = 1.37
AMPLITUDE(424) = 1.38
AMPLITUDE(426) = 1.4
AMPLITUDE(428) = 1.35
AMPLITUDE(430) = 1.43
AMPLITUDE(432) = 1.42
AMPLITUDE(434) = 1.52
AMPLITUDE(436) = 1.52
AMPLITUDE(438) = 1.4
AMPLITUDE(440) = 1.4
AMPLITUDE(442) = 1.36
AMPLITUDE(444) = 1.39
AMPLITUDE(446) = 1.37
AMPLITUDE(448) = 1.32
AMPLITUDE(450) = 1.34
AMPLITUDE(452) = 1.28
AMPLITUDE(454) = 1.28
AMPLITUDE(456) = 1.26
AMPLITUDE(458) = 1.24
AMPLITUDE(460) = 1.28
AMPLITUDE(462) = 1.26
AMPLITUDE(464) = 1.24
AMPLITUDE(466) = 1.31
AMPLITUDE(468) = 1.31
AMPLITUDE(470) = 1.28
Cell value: 3.0 Hz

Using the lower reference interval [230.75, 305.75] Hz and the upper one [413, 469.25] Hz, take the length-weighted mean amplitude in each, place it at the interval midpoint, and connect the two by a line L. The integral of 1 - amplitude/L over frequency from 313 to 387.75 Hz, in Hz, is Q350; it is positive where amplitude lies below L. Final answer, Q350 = 2.9 Hz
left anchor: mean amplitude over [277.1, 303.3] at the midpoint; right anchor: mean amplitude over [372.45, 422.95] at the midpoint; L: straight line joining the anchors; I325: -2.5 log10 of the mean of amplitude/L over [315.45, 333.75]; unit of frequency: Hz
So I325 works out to 0.09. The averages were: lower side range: 1.11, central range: 1.07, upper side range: 1.26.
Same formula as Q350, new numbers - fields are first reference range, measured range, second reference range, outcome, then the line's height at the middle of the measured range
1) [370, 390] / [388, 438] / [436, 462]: -2.4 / 1.26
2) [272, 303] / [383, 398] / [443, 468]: -0.2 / 1.22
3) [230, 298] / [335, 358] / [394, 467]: 1.6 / 1.18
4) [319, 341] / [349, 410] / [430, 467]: -3.2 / 1.17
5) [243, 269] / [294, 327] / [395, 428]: -0.5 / 1.07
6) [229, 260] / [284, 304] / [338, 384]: -1.3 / 1.04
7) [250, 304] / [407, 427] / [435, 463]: -0.6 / 1.28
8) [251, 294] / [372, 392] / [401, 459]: 0.7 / 1.25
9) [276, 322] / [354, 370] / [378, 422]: -0.4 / 1.21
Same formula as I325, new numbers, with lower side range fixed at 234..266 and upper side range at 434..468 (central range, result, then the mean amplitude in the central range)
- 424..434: -0.09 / 1.41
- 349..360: -0.07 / 1.24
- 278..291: -0.11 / 1.14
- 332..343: 0.11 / 1.01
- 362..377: -0.01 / 1.2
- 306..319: -0.02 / 1.1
